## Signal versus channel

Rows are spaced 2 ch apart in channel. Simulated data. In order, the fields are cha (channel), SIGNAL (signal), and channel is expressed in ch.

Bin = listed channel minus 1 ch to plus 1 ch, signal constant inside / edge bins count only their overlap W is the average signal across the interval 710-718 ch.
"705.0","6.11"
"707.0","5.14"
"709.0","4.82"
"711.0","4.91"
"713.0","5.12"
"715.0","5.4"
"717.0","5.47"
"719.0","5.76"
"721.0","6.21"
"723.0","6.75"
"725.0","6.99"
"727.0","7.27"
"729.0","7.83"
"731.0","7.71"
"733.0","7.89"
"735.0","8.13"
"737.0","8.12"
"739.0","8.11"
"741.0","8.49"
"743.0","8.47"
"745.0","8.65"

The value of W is 5.22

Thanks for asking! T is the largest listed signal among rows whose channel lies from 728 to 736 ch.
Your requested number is 8.13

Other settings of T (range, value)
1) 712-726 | 6.99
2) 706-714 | 5.14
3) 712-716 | 5.4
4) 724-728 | 7.27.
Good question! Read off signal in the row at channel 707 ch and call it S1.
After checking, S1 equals 5.14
